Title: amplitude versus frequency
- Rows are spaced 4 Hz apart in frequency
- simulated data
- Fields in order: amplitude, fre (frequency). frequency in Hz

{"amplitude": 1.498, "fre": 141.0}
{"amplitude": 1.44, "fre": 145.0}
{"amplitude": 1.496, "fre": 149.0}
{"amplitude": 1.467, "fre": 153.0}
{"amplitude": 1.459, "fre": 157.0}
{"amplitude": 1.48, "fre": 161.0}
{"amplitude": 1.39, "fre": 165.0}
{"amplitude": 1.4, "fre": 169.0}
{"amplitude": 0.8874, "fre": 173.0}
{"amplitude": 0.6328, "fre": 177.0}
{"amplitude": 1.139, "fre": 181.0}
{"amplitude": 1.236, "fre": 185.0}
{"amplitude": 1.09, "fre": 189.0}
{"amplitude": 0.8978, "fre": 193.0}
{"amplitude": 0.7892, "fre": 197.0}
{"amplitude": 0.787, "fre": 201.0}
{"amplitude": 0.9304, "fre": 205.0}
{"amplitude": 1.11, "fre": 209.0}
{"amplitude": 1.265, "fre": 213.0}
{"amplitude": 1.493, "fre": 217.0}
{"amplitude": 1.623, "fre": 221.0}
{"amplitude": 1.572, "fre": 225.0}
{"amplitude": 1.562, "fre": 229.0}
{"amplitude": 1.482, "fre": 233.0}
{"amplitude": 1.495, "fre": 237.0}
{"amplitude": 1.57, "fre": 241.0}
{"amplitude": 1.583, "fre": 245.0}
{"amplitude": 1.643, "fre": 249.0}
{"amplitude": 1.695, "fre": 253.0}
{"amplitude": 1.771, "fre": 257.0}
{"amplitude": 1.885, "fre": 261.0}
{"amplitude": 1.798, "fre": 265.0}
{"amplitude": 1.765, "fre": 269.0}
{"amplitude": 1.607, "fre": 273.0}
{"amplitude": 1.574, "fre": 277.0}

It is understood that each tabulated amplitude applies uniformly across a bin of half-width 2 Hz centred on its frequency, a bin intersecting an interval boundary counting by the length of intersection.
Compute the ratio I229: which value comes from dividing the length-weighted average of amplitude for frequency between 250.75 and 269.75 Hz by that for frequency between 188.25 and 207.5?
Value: 2.0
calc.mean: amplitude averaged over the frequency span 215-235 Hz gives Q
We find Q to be 1.55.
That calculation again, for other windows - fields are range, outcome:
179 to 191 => 1.16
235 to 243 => 1.53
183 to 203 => 0.96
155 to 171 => 1.43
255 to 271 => 1.8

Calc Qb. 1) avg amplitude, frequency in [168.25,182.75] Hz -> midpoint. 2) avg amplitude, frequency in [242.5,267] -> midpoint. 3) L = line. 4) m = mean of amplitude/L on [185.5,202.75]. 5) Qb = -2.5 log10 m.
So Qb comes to 0.23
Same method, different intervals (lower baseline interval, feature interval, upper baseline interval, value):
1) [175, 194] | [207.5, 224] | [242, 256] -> -0.06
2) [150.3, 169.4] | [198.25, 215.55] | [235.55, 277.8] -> 0.45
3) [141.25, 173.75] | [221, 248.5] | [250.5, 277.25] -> 0.06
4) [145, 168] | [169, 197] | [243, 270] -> 0.46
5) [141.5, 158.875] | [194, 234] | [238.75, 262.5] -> 0.28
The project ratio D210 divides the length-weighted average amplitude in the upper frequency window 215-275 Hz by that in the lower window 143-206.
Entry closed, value 1.4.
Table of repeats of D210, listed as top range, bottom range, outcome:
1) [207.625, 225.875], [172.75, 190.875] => 1.40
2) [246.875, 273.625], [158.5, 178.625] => 1.48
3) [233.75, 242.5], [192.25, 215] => 1.58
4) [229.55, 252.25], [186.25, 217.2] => 1.53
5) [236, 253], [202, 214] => 1.50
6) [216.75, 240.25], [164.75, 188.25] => 1.41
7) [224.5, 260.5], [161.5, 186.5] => 1.42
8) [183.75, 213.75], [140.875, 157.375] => 0.68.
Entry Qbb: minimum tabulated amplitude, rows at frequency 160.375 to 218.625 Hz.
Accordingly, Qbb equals 0.6328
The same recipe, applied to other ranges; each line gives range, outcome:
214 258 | 1.482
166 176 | 0.8874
